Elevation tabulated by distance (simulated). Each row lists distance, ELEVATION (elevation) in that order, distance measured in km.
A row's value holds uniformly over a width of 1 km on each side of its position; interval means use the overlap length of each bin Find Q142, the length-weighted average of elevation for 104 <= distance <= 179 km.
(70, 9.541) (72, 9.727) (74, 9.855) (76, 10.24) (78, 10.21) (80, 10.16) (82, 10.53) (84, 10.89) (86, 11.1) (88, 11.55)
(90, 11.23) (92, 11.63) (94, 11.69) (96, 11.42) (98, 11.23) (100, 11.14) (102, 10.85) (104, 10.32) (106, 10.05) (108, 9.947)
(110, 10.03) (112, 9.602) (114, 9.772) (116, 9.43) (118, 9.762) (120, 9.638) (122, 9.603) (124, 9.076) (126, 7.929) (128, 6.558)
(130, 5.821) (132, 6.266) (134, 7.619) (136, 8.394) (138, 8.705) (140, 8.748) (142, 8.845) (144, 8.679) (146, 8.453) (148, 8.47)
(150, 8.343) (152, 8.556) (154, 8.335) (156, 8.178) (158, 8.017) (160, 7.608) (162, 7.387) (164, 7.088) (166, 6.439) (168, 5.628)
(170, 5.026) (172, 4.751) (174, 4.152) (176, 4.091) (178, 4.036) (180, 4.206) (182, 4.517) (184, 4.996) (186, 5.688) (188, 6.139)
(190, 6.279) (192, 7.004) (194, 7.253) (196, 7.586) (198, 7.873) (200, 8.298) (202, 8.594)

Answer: 7.85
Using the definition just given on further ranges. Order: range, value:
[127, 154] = 7.97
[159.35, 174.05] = 6.09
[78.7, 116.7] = 10.7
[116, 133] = 8.16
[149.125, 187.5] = 6.15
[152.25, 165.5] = 7.76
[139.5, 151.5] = 8.58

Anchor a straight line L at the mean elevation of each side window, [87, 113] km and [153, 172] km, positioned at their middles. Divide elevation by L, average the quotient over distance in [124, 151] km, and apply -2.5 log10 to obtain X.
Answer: 0.06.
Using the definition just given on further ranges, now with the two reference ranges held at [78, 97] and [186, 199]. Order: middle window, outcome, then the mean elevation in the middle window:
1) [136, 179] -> 0.17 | 7.15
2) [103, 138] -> 0.12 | 8.81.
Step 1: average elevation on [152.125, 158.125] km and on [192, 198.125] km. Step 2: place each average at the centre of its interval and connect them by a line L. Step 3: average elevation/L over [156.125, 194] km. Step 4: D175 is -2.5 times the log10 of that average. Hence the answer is 0.33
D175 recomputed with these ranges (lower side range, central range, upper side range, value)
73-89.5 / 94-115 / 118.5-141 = -0.121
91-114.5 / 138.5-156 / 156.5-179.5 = -0.160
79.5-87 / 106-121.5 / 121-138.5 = -0.117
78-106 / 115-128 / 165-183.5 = -0.032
